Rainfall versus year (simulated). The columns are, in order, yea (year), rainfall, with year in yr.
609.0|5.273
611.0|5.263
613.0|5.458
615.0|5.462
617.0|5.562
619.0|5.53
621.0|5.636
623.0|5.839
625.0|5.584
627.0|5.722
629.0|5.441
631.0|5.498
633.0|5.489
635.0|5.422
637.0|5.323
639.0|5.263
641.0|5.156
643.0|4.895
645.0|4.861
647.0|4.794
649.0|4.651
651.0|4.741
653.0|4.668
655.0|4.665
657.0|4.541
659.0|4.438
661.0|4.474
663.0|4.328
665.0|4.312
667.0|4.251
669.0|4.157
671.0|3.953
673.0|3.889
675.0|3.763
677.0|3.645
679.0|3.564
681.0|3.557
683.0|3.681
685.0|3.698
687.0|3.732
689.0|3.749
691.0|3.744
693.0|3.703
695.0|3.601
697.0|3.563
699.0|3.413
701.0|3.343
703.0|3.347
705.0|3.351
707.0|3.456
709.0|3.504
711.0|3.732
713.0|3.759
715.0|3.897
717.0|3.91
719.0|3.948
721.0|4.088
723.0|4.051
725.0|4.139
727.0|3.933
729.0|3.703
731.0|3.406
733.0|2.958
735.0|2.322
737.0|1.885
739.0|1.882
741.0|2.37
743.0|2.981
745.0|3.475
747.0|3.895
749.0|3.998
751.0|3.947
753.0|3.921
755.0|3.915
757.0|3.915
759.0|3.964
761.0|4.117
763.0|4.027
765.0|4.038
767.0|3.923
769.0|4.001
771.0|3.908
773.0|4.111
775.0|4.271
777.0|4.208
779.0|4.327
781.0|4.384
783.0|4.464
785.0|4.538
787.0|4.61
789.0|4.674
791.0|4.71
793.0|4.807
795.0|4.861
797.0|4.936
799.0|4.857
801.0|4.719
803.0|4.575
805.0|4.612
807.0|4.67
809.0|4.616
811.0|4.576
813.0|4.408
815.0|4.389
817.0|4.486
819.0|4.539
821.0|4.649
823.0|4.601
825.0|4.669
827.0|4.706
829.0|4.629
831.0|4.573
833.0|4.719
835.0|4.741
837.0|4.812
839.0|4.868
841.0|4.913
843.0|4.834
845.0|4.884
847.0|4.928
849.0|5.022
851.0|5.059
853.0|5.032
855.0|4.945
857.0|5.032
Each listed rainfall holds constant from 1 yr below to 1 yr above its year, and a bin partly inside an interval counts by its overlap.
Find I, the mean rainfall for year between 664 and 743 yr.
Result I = 3.56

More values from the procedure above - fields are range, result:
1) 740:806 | 4.18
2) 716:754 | 3.41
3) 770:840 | 4.58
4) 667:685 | 3.8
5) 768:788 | 4.28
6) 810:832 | 4.57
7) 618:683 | 4.74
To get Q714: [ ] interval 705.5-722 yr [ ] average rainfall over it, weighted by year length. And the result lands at 3.77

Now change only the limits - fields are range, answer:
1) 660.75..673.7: 4.19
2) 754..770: 3.99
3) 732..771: 3.46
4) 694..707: 3.44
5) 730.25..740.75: 2.46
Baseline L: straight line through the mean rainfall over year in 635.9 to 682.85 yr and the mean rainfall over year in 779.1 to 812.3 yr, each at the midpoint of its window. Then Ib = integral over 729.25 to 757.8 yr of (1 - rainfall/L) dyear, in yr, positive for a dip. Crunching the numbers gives 8.5 yr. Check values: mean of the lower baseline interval 4.42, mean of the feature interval 3.21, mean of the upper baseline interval 4.65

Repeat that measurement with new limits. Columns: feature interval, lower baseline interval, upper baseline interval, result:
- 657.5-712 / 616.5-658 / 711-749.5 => 6.4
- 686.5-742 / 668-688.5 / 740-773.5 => 4.9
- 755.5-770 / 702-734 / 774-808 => 0.9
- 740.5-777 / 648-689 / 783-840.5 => 5.0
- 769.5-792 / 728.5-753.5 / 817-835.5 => -3.2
